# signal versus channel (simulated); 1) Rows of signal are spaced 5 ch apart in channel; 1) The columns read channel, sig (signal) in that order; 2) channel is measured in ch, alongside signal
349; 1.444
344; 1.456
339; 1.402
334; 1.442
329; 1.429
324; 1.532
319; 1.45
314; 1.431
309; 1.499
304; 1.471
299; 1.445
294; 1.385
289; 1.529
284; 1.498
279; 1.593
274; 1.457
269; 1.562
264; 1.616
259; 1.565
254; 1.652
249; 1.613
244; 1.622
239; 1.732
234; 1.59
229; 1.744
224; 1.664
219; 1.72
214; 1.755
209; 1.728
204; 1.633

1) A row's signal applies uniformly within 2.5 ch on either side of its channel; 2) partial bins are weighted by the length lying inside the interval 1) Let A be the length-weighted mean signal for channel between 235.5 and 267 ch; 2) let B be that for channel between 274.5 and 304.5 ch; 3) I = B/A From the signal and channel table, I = 0.91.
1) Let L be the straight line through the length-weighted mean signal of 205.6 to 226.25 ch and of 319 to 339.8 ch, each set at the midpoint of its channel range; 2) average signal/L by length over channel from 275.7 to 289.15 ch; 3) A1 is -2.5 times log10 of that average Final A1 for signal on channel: 0.018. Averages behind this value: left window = 1.71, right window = 1.46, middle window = 1.54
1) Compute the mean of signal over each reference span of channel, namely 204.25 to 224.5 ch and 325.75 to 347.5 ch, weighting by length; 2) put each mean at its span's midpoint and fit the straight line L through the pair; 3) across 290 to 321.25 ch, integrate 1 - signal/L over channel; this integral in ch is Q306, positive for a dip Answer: 1.1 ch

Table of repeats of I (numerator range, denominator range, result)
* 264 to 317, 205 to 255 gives 0.89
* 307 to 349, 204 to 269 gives 0.88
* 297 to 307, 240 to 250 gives 0.89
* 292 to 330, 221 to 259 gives 0.88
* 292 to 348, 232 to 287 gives 0.91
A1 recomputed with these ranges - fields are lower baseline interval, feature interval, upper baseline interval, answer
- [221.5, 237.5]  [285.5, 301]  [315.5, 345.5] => 0.06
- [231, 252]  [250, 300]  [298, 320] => 0.01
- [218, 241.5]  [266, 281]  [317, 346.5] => 0.03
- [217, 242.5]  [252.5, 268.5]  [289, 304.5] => -0.02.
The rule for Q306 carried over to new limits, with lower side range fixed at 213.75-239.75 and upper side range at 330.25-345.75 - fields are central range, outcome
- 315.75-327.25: -0.1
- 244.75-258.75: 0.1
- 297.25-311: 0.4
